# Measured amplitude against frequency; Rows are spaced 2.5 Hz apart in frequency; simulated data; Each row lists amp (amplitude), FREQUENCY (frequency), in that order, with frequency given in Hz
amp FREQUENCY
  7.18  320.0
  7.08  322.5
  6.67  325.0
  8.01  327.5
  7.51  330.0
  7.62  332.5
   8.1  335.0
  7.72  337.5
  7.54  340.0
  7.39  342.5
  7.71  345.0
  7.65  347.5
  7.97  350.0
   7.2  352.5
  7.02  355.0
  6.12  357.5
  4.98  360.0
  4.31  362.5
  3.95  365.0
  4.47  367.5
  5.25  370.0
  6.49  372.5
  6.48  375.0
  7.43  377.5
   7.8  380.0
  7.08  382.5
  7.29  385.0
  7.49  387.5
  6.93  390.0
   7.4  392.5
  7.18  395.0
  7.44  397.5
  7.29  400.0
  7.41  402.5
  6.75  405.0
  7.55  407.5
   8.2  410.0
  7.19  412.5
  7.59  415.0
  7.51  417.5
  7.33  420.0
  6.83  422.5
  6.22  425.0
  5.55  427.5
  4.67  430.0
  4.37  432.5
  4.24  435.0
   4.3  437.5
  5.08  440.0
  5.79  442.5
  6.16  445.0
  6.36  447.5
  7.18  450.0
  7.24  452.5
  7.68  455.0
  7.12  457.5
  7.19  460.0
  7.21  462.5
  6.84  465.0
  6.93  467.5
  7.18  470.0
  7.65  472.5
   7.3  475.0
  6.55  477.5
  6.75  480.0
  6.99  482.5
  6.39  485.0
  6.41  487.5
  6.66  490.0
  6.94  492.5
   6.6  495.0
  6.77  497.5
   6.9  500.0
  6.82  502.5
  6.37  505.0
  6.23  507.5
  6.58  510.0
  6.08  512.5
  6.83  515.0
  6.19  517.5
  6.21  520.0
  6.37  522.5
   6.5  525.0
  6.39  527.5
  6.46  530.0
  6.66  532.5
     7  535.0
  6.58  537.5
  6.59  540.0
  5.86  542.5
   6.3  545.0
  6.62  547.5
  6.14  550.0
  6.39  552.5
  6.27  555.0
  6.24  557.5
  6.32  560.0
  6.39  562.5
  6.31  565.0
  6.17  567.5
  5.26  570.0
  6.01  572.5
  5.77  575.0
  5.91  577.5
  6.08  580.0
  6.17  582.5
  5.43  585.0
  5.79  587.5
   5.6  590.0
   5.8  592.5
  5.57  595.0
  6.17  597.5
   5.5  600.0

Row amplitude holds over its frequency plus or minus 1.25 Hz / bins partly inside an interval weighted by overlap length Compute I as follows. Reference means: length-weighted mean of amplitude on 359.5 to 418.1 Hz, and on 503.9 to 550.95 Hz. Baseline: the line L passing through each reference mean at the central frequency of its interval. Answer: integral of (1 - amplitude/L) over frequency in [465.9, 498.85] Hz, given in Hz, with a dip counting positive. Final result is -1.7 Hz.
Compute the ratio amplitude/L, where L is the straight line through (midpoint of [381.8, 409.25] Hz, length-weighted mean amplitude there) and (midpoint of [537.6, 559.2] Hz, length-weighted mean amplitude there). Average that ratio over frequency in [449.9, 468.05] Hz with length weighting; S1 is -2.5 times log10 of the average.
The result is -0.05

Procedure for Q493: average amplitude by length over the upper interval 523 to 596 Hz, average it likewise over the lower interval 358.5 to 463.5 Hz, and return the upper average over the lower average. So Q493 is 0.95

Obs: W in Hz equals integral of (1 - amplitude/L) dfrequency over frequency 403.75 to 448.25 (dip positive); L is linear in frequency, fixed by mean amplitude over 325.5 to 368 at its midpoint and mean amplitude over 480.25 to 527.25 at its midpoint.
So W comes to 3.2 Hz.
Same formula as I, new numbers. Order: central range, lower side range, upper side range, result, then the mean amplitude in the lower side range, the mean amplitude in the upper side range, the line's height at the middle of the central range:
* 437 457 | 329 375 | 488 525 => 0.7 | 6.6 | 6.54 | 6.56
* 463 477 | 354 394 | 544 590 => -2.2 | 6.28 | 6.07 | 6.18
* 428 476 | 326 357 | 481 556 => 4.0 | 7.58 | 6.5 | 6.91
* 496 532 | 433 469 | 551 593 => -1.9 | 6.34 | 6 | 6.16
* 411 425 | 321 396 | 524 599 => -1.2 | 6.86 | 6.16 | 6.65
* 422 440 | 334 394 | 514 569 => 4.1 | 6.74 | 6.39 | 6.61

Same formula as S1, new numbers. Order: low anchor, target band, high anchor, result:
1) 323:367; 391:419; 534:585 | -0.11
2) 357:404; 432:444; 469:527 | 0.34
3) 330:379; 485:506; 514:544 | -0.03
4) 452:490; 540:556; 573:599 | -0.01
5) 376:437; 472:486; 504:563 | -0.05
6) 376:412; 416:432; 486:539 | 0.14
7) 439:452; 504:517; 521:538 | 0.01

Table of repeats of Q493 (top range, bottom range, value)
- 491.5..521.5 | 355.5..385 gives 1.10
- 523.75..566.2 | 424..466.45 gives 1.06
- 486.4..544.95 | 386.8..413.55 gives 0.89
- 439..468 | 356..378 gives 1.24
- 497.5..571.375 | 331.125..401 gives 0.93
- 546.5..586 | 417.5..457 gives 1.01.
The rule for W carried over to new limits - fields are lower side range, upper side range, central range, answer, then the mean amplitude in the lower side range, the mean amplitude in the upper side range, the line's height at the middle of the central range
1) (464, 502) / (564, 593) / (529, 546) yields -0.6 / 6.86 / 5.86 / 6.29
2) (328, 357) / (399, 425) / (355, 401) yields 6.2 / 7.56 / 7.31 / 7.43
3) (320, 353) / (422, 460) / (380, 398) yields -1.5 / 7.55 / 5.94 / 6.74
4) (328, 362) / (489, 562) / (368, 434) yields 1.5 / 7.22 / 6.48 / 6.99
